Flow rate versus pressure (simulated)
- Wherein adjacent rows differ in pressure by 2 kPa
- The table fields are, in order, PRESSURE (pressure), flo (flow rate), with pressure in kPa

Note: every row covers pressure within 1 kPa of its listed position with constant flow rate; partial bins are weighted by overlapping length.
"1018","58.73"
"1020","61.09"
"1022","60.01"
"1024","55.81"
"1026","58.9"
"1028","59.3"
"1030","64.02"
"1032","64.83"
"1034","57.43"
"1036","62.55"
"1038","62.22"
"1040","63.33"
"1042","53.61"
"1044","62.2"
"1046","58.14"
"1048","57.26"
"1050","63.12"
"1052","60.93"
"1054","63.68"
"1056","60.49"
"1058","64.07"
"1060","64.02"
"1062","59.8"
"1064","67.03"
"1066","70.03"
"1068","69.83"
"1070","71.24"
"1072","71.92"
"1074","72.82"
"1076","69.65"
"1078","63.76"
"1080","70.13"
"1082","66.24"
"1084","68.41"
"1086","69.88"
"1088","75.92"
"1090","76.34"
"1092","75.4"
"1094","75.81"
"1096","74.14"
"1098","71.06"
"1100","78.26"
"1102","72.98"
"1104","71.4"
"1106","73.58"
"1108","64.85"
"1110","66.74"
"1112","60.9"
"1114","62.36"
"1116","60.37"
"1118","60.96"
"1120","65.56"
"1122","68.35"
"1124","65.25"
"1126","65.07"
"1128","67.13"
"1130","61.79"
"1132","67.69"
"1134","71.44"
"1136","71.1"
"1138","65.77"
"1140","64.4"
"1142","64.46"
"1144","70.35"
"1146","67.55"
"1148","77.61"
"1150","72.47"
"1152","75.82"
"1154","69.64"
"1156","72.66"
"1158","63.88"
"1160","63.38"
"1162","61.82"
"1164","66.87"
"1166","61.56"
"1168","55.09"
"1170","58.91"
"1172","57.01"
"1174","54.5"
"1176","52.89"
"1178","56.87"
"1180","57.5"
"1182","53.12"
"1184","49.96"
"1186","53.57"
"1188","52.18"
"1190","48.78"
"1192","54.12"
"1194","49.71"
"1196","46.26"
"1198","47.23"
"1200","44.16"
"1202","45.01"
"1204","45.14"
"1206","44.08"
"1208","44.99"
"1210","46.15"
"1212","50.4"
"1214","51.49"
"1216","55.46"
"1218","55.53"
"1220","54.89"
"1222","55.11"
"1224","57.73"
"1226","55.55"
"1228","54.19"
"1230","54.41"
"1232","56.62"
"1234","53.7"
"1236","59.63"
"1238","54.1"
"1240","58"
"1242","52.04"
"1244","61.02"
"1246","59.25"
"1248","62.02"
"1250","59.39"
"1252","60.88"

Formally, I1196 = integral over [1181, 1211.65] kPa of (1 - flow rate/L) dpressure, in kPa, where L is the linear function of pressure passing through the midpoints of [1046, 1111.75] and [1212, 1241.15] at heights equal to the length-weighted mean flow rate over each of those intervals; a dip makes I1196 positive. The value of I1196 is 5.1 kPa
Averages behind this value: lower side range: 68.5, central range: 48.3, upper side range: 55.3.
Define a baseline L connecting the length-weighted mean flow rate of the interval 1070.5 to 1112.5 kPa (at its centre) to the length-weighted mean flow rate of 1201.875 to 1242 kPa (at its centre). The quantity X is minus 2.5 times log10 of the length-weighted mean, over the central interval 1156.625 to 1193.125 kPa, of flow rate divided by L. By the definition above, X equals 0.05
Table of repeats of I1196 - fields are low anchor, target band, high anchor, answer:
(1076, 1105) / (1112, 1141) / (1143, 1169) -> 1.8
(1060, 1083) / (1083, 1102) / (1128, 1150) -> -1.6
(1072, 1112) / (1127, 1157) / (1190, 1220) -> -4.0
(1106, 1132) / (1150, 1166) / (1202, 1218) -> -2.7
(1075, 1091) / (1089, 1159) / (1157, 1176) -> -4.2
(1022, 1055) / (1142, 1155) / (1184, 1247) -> -3.8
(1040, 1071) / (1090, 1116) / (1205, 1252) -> -4.1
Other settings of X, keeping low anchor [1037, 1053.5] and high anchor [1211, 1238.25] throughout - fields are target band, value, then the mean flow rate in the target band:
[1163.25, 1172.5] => -0.061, 59.9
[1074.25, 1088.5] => -0.169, 69.1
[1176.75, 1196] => 0.071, 52.5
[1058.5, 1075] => -0.147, 68.2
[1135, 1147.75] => -0.182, 67.9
